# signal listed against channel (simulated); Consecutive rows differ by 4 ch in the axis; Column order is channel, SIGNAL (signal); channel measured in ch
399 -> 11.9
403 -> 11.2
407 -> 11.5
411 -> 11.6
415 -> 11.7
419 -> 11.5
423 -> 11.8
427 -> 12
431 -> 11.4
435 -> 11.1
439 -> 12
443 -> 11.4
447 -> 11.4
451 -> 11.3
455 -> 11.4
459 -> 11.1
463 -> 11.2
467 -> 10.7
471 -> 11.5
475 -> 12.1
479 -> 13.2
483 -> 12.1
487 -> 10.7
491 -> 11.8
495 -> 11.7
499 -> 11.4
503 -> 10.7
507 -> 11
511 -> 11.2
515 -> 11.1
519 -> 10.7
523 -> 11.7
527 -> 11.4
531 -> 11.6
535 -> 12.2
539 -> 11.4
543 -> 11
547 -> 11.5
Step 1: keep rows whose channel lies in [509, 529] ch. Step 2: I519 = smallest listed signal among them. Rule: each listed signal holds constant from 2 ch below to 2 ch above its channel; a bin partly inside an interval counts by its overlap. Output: 10.7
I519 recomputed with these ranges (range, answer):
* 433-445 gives 11.1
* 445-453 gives 11.3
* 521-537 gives 11.4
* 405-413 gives 11.5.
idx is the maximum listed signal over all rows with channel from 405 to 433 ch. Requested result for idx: 12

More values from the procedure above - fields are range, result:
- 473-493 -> 13.2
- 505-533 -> 11.7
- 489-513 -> 11.8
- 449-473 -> 11.5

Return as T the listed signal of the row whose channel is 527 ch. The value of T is 11.4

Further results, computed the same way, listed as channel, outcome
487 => 10.7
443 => 11.4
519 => 10.7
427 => 12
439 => 12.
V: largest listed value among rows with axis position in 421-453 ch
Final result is 12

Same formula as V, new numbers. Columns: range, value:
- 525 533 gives 11.6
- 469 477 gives 12.1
